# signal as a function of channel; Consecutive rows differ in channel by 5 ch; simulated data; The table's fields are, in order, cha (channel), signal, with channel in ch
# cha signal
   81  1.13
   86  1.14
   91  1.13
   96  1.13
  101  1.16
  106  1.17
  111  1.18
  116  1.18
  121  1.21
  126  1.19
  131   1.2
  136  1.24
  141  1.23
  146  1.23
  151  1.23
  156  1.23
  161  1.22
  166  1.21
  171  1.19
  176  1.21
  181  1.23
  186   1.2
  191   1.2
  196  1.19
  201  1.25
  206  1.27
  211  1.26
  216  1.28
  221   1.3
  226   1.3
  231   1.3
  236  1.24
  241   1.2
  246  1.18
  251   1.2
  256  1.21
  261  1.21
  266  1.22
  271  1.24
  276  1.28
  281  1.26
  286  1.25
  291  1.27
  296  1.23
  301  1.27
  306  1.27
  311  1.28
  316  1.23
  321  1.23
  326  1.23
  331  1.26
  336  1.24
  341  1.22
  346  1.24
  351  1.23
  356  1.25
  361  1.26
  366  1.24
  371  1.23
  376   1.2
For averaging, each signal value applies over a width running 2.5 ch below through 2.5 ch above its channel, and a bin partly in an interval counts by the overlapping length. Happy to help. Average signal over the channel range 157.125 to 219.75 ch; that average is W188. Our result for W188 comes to 1.23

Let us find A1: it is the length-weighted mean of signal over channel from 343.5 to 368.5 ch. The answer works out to 1.24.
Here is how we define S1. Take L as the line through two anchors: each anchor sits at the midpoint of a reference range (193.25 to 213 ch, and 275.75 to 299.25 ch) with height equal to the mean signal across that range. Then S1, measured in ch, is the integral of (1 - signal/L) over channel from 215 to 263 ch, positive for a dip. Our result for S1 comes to 0.3 ch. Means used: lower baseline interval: 1.24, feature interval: 1.24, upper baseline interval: 1.26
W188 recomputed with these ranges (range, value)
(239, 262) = 1.2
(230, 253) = 1.22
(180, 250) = 1.24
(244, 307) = 1.24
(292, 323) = 1.25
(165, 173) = 1.2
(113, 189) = 1.21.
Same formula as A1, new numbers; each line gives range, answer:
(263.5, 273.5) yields 1.23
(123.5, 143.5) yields 1.21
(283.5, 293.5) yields 1.26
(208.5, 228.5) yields 1.28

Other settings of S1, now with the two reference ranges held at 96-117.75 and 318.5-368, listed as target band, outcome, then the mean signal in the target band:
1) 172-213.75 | -1.1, 1.23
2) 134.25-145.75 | -0.5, 1.23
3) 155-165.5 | -0.3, 1.22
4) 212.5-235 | -1.6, 1.29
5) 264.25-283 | -0.5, 1.25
